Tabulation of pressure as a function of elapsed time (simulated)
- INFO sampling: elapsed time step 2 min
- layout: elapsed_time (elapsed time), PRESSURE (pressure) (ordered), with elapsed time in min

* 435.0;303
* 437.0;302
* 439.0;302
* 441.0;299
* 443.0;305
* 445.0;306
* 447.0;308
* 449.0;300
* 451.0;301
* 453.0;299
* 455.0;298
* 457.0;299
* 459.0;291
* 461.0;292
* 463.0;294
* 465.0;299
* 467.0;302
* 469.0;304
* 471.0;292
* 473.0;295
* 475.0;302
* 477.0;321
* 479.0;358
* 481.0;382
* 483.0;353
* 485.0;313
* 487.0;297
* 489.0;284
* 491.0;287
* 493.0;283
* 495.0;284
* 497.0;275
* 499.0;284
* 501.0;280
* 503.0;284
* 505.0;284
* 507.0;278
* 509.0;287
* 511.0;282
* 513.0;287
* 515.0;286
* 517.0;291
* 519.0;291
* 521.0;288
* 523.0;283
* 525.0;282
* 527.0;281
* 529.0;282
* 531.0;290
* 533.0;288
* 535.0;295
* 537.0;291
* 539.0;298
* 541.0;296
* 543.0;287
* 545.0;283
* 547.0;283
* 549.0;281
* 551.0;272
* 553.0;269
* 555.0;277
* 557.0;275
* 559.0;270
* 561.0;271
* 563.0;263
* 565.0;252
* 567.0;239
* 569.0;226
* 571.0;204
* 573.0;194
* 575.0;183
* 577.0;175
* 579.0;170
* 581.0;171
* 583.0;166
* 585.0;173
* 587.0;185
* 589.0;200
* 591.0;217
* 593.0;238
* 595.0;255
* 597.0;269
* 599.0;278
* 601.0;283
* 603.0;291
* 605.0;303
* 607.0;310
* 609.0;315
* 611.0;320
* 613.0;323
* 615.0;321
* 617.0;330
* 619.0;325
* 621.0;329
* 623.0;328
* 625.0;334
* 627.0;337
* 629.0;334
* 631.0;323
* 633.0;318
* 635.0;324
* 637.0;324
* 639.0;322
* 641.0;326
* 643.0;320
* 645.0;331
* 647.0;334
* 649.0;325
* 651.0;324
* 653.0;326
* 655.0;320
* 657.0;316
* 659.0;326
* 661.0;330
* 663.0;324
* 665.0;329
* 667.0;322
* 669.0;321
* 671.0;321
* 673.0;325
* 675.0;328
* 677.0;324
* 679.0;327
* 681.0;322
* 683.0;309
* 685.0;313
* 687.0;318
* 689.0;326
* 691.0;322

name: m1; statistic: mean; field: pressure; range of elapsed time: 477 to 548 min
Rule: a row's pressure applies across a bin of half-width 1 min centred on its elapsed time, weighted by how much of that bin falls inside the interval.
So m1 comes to 294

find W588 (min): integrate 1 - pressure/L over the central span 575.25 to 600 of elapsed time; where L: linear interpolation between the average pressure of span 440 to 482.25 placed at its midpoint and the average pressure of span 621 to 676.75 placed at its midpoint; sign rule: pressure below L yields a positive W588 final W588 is 8.7 min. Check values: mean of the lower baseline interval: 307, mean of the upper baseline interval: 326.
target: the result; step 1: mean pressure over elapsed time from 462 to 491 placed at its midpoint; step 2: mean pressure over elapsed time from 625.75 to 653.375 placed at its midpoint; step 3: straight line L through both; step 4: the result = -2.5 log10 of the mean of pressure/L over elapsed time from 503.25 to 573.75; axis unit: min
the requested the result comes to 0.158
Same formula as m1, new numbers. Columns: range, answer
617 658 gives 326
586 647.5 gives 301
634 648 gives 326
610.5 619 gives 324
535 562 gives 282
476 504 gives 306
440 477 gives 300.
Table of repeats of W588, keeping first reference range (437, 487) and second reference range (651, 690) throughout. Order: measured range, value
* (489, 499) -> 0.9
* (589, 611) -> 3.0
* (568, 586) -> 7.5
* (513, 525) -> 1.0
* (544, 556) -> 1.4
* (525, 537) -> 1.0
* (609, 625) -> -0.3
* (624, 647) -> -0.5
